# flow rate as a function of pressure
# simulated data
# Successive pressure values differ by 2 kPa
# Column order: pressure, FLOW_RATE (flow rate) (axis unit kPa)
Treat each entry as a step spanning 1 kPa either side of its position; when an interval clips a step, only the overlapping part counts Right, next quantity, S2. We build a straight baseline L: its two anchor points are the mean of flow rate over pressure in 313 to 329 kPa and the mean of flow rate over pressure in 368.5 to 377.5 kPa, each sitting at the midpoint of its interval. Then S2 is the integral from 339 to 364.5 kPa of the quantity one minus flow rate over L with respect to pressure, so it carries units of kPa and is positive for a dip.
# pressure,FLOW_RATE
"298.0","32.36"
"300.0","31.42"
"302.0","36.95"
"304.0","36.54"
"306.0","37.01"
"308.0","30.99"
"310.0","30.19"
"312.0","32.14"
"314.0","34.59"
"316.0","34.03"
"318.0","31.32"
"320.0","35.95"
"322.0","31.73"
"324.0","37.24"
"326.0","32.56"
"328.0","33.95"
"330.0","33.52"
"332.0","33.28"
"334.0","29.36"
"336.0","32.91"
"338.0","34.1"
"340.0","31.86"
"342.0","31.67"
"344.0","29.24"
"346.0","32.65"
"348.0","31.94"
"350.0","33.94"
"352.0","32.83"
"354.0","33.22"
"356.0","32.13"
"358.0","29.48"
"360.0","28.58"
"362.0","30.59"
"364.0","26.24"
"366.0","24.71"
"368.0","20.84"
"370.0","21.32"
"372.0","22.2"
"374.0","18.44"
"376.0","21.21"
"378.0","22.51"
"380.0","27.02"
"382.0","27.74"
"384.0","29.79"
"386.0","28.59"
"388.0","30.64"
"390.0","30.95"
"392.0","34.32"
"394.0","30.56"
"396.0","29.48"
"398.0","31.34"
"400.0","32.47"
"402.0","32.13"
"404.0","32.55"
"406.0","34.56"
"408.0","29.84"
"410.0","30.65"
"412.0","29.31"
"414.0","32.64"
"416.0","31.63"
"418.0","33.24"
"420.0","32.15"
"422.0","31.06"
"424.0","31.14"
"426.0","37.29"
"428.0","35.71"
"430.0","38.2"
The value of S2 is -4.9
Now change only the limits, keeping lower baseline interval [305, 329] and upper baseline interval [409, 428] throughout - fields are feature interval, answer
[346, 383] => 6.6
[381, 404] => 1.3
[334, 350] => 0.6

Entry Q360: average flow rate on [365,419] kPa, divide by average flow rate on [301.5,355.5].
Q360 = 0.86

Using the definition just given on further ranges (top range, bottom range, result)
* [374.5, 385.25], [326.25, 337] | 0.78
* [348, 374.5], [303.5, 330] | 0.82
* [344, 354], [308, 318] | 1.00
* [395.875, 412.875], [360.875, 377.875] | 1.36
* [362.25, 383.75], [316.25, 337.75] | 0.71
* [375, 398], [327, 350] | 0.88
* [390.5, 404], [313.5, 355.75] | 0.96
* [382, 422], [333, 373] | 1.06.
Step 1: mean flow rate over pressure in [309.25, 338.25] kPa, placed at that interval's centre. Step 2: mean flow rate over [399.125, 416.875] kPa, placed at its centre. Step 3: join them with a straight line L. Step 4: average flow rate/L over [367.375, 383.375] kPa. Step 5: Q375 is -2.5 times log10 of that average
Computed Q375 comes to 0.37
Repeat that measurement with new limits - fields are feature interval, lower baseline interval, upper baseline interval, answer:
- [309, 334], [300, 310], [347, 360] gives 0.01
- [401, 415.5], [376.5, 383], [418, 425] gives -0.07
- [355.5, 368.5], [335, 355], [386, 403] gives 0.16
